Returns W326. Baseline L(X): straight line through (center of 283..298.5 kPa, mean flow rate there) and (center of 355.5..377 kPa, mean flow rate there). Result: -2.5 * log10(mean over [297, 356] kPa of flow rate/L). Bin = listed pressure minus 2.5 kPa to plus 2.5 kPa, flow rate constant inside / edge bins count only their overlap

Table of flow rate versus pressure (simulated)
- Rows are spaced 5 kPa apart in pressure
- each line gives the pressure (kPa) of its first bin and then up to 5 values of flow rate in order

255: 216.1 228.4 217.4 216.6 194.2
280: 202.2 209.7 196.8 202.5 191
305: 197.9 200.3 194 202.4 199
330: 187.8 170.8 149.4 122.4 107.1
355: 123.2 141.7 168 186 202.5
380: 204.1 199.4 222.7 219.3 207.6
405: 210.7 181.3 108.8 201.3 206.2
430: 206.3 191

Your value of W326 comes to 0.094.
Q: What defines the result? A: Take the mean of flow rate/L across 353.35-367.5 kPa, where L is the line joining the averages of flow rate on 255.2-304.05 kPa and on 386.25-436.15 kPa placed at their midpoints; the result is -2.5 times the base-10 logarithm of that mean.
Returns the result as 0.34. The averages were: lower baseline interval 207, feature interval 146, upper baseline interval 196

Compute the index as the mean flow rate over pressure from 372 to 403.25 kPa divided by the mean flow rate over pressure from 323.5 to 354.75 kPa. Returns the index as 1.4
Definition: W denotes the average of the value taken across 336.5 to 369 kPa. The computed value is 139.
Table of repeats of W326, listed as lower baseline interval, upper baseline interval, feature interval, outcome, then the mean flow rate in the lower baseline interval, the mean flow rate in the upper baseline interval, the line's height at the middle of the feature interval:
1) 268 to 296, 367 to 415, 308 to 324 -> 0.02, 203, 198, 202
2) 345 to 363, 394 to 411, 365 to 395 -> -0.20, 125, 206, 168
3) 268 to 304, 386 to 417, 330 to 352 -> 0.35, 201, 193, 198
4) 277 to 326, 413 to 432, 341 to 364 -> 0.44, 200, 182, 192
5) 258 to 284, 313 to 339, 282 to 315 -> 0.00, 211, 188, 200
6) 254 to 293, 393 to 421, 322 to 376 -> 0.23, 210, 187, 197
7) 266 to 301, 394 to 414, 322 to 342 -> 0.13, 203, 196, 200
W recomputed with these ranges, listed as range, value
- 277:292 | 203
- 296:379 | 173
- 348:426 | 181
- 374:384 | 203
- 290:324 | 198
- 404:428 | 180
